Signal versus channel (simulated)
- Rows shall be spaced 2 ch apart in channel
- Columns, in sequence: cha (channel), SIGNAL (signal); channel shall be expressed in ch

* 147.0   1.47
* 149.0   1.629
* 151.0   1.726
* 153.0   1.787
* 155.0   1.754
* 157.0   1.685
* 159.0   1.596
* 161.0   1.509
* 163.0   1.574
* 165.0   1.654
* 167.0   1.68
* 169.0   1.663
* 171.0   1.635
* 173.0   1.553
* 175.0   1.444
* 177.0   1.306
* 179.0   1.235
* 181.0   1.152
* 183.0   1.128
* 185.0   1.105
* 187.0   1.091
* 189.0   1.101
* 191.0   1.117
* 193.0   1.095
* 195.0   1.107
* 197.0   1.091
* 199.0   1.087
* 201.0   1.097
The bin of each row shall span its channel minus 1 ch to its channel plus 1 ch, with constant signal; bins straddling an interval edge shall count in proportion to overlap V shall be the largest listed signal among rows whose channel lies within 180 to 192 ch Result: 1.152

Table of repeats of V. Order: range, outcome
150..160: 1.787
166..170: 1.68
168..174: 1.663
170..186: 1.635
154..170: 1.754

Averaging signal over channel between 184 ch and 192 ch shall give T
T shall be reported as 1.1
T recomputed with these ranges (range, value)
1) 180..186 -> 1.13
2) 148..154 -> 1.71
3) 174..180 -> 1.33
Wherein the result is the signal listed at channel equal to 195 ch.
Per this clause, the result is 1.107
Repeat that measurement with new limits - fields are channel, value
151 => 1.726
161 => 1.509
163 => 1.574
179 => 1.235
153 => 1.787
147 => 1.47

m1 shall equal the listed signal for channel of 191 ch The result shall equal 1.117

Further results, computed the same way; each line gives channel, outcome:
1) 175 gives 1.444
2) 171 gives 1.635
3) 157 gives 1.685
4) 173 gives 1.553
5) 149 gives 1.629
